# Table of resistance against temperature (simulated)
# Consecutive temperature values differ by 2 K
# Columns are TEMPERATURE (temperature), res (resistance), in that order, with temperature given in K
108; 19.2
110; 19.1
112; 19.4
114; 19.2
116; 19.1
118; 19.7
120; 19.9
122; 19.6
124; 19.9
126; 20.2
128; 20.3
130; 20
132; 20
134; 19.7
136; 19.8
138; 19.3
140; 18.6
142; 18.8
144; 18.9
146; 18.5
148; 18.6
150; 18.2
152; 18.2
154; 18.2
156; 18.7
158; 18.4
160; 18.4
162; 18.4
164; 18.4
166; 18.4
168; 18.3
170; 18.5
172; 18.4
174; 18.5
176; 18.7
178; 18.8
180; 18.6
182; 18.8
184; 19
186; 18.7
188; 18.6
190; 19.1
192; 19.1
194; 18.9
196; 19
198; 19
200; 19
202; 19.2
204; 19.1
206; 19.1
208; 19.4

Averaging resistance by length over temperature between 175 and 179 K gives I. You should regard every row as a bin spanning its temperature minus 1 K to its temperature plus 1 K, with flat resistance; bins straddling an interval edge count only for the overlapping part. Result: 18.8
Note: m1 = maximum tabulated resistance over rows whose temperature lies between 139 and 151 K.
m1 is 18.9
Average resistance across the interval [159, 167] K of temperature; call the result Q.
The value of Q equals 18.4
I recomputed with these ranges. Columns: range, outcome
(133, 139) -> 19.6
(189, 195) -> 19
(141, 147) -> 18.7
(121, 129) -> 20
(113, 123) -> 19.5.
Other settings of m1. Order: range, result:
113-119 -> 19.7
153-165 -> 18.7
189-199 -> 19.1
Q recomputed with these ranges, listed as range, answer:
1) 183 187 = 18.9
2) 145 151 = 18.4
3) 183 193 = 18.9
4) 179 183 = 18.7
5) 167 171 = 18.4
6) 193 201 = 19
